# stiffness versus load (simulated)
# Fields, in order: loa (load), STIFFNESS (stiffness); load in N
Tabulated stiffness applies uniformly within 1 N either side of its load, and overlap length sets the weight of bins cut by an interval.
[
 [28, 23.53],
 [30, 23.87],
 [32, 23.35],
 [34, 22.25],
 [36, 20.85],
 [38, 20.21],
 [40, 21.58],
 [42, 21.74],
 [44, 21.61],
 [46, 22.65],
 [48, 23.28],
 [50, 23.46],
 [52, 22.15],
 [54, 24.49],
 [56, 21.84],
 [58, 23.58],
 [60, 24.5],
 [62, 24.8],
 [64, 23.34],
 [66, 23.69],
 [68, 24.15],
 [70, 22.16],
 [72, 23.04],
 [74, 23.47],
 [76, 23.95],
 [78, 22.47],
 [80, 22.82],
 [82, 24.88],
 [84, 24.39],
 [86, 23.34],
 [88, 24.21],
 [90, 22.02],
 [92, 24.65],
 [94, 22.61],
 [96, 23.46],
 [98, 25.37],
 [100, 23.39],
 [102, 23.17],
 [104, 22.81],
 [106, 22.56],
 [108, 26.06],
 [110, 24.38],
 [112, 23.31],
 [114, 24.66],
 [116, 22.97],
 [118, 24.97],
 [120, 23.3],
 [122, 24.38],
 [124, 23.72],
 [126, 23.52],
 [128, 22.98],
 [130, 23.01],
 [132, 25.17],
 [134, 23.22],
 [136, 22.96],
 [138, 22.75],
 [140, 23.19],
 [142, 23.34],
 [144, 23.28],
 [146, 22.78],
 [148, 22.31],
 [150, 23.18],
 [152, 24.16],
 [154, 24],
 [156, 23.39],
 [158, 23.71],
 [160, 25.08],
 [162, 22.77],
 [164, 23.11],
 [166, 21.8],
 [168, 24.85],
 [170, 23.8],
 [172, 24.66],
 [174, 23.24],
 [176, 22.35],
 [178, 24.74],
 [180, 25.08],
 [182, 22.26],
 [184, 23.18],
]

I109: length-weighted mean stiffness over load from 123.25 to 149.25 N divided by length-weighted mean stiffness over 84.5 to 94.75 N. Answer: 0.99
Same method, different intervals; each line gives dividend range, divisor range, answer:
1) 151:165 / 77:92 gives 1.01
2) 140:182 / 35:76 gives 1.03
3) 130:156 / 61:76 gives 0.99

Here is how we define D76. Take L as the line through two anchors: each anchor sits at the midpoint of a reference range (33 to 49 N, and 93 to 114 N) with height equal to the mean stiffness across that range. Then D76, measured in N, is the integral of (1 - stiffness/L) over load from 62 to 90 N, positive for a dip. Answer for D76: -0.8 N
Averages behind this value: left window 21.8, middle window 23.5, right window 23.8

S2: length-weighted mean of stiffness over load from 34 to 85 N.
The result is 23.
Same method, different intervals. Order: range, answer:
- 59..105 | 23.6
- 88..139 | 23.7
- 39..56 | 22.6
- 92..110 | 23.8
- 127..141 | 23.3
